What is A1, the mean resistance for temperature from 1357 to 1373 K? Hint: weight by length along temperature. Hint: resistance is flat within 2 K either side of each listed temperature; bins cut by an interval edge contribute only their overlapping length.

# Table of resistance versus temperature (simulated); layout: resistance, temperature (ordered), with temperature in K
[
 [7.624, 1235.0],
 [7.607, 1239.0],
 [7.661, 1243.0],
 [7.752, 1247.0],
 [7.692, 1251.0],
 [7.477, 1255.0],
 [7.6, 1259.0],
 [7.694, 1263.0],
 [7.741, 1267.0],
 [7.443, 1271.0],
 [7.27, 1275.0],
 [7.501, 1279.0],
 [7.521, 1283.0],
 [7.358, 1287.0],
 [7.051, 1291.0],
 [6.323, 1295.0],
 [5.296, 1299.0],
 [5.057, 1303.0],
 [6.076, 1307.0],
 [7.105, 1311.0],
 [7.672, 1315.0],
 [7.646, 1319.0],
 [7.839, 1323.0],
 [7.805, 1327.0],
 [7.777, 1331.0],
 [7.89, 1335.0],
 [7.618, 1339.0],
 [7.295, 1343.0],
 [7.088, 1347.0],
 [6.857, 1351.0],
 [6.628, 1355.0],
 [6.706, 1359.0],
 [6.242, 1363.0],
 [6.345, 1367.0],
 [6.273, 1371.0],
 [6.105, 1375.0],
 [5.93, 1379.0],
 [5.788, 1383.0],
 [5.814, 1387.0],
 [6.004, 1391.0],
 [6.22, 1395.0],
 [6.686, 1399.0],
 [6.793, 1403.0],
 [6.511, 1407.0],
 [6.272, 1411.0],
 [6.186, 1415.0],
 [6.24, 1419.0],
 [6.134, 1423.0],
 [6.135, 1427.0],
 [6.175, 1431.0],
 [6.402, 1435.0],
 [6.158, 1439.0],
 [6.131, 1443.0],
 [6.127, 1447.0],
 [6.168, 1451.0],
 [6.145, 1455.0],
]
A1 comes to 6.39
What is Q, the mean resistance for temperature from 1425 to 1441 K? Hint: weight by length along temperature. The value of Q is 6.22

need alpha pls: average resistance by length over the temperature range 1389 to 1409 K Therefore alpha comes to 6.44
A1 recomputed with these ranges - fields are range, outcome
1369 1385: 6.02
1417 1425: 6.19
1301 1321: 6.71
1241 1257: 7.65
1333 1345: 7.6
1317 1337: 7.79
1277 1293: 7.36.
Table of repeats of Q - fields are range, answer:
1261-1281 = 7.53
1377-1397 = 5.95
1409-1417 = 6.23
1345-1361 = 6.82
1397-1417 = 6.49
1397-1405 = 6.74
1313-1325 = 7.72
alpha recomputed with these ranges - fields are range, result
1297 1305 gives 5.18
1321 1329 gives 7.82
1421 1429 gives 6.13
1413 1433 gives 6.17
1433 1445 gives 6.23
